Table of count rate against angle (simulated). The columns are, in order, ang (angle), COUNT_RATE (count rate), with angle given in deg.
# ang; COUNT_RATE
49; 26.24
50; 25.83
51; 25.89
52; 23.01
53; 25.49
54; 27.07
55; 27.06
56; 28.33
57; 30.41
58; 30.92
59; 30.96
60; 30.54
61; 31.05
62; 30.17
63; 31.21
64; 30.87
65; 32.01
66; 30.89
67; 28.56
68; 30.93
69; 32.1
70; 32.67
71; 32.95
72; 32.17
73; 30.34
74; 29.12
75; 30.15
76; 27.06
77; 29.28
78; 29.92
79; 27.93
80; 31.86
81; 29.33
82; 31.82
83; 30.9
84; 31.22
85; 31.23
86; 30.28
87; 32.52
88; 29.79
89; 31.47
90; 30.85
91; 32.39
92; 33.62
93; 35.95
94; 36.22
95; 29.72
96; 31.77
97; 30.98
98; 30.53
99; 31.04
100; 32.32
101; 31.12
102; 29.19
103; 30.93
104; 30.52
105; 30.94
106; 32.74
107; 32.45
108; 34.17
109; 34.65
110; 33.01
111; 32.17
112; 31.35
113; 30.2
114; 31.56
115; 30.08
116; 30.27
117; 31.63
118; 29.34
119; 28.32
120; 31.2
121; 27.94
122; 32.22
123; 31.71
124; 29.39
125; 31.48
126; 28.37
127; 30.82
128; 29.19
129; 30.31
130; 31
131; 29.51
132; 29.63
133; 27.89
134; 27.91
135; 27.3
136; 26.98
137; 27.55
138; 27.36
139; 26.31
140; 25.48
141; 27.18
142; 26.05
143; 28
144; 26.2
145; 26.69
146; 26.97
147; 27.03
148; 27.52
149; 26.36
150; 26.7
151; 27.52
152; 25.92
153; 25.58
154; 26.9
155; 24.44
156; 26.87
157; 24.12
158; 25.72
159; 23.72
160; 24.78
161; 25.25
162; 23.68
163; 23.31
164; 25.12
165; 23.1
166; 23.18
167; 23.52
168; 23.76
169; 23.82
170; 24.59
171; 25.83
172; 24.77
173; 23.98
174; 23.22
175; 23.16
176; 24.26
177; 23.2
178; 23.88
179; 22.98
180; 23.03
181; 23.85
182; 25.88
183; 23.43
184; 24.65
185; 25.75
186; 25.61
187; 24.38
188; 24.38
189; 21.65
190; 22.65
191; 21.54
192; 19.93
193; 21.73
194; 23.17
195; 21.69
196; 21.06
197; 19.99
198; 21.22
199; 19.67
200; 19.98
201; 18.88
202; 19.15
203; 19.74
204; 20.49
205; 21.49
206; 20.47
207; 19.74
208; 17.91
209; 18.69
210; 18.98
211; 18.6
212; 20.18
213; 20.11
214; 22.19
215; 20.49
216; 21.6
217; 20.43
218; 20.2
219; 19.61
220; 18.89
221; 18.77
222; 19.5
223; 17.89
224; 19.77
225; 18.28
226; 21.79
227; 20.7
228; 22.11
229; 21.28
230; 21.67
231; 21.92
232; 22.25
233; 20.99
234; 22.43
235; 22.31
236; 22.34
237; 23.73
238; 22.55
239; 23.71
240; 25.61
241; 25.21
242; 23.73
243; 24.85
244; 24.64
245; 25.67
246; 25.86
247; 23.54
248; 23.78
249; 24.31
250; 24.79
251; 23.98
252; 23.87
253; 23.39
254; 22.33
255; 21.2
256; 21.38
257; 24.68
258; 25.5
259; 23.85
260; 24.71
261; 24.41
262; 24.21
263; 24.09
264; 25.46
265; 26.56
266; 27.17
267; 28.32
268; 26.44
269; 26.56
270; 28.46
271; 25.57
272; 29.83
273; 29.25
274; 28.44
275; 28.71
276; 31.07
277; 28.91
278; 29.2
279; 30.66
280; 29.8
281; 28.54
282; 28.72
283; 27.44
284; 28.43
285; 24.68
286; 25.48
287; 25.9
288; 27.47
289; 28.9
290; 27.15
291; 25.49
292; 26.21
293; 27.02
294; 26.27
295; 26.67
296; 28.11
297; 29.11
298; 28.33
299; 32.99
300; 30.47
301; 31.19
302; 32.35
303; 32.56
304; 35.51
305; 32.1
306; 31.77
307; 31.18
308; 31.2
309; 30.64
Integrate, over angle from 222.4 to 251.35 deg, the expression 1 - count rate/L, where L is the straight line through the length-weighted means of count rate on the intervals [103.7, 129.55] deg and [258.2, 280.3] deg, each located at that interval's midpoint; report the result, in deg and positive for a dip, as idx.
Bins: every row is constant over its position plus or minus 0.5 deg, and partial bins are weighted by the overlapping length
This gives 5.4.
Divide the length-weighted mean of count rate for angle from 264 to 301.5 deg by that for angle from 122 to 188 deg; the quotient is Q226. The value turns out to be 1.08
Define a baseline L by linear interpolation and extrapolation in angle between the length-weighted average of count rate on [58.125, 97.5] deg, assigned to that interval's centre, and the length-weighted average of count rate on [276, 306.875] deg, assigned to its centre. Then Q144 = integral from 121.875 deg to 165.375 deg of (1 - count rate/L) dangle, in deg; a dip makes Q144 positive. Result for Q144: 4.7 deg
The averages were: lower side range 31.1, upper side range 29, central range 27.1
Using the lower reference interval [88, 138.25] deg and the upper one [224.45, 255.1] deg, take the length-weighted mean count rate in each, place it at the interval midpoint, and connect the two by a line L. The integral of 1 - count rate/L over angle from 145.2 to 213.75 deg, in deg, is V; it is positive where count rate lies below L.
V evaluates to 9.3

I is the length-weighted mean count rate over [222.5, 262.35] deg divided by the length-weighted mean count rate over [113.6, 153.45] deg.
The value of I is 0.8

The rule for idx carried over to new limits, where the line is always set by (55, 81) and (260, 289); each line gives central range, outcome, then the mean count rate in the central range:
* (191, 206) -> 4.2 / 20.6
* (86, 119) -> -1.9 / 31.7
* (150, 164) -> 1.9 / 25.3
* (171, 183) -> 2.1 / 23.9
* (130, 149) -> 1.3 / 27.4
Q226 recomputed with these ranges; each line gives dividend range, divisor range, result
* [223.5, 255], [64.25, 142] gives 0.75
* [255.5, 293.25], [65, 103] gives 0.87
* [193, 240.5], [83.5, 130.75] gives 0.66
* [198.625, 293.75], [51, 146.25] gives 0.79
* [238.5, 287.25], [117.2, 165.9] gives 0.95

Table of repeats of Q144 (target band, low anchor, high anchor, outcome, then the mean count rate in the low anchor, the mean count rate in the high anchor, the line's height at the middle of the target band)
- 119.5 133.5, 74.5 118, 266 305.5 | 0.4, 31.3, 28.7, 30.9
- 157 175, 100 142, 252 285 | 3.0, 30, 26.6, 29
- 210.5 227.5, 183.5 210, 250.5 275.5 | 2.1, 21.3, 25.5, 22.7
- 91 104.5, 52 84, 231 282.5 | -1.2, 30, 25.4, 29.3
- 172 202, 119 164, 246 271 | 4.2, 27.4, 24.7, 26.4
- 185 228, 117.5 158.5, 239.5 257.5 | 8.2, 27.9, 24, 25.5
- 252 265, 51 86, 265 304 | 2.2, 29.9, 28.4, 28.6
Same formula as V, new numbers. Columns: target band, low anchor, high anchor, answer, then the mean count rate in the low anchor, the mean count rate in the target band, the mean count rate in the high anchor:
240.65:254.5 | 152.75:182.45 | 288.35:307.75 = 1.7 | 24.3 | 24.3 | 29.7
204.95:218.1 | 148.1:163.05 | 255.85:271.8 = 2.9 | 25.5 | 20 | 25.6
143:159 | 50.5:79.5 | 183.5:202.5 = -1.2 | 29.6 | 26.3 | 22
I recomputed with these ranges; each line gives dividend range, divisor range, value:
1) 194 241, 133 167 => 0.80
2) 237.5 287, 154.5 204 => 1.12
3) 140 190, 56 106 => 0.80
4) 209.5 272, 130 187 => 0.90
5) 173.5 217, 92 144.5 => 0.72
